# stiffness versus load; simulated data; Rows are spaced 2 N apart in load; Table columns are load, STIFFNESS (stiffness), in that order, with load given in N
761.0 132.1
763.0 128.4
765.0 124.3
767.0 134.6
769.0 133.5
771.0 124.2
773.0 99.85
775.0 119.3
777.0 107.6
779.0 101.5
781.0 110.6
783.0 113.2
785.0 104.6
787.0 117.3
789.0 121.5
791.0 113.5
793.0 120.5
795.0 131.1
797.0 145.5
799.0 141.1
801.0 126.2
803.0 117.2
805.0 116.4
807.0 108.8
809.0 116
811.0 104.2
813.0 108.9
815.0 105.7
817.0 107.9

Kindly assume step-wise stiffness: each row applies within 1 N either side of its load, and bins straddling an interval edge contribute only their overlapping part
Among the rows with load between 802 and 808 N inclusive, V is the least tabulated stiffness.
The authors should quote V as 108.8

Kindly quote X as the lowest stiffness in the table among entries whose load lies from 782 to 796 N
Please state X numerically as 104.6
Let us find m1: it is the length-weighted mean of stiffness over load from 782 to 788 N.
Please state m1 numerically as 112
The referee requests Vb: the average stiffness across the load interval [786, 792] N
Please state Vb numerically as 117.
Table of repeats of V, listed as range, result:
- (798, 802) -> 126.2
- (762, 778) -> 99.85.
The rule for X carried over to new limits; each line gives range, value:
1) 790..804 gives 113.5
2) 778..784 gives 101.5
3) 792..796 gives 120.5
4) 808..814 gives 104.2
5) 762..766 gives 124.3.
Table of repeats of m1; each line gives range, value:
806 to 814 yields 109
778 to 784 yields 108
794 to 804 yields 132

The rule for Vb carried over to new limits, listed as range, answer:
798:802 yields 134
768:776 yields 119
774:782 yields 110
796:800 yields 143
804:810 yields 114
